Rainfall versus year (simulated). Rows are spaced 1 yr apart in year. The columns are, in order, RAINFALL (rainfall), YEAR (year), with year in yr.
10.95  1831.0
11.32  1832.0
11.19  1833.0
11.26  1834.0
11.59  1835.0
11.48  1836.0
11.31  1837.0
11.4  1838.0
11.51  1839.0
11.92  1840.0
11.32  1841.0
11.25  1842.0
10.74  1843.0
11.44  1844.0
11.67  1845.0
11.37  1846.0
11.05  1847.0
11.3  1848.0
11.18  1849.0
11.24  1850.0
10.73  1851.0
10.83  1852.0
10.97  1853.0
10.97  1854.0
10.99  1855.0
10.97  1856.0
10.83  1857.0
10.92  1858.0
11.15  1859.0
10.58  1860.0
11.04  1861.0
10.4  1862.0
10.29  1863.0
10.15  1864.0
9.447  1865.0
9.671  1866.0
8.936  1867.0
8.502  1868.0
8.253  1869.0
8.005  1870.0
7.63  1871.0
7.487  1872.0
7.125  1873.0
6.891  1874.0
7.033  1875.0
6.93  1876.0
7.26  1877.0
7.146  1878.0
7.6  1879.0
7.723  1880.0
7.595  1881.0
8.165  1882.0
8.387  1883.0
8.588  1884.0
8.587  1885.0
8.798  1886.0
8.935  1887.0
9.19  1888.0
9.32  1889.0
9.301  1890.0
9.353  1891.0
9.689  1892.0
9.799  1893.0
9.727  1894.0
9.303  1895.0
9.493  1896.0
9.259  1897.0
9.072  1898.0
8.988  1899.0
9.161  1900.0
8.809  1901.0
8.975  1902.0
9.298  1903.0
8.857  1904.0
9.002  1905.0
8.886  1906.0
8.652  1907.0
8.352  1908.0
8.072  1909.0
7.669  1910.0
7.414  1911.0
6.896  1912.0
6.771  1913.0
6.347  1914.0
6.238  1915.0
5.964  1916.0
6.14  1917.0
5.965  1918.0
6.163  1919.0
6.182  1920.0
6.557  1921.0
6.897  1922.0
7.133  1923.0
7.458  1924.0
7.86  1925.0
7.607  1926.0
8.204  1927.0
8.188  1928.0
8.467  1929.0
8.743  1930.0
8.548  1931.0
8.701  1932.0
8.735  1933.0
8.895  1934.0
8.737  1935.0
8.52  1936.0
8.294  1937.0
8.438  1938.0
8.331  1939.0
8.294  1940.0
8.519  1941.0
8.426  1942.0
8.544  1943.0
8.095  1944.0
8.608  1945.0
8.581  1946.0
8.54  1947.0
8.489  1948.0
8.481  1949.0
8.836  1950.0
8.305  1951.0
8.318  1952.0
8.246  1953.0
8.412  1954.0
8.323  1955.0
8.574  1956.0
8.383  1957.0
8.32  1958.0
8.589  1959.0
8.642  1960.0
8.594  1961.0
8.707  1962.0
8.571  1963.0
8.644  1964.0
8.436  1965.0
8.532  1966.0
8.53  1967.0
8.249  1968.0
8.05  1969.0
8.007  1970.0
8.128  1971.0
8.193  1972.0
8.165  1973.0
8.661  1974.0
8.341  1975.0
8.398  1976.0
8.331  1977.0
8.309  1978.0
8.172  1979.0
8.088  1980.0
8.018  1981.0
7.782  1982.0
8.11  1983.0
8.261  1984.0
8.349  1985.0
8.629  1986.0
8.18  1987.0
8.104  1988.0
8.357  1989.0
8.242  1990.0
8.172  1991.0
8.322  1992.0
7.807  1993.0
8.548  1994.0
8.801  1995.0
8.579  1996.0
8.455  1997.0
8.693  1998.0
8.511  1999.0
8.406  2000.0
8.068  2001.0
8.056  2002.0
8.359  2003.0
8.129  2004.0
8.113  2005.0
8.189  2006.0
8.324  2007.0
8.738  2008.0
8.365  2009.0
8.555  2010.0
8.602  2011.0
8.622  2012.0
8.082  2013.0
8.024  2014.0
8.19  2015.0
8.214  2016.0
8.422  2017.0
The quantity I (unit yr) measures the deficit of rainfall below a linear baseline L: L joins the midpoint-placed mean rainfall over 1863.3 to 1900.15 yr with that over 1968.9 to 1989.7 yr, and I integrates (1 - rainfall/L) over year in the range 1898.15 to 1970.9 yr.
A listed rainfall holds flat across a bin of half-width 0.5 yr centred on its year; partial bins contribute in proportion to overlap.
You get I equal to 2.13 yr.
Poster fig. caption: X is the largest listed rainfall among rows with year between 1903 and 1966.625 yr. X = 9.298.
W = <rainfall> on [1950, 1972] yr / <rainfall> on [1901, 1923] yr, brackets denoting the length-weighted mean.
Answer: 1.1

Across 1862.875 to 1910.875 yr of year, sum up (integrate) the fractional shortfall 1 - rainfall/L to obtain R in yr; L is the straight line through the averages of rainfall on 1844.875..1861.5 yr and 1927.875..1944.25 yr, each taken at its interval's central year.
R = 6.69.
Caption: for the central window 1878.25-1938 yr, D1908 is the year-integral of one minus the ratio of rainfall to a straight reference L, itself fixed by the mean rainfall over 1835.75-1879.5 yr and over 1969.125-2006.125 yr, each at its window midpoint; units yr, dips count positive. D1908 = 7.1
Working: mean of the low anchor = 9.97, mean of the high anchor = 8.27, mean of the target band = 8.2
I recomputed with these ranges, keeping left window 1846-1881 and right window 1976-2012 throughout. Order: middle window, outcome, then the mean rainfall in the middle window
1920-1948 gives 2.0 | 8.19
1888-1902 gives -0.2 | 9.31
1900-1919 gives 2.9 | 7.68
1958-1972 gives 0.2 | 8.42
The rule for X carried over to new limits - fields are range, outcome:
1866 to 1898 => 9.799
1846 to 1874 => 11.37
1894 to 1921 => 9.727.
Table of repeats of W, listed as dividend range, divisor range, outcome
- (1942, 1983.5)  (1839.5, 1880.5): 0.86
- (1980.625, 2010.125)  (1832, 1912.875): 0.87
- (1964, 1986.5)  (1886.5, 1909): 0.91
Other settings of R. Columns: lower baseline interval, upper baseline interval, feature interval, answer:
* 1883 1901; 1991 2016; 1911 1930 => 4.1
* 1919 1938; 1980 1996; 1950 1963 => -0.6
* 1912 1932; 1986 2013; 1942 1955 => -1.5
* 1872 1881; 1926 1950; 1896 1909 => -1.9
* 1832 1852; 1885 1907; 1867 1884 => 3.9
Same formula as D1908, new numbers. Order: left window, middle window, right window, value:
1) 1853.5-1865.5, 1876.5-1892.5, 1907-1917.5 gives 0.8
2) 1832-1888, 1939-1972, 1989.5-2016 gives 1.5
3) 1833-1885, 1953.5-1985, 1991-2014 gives 1.3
